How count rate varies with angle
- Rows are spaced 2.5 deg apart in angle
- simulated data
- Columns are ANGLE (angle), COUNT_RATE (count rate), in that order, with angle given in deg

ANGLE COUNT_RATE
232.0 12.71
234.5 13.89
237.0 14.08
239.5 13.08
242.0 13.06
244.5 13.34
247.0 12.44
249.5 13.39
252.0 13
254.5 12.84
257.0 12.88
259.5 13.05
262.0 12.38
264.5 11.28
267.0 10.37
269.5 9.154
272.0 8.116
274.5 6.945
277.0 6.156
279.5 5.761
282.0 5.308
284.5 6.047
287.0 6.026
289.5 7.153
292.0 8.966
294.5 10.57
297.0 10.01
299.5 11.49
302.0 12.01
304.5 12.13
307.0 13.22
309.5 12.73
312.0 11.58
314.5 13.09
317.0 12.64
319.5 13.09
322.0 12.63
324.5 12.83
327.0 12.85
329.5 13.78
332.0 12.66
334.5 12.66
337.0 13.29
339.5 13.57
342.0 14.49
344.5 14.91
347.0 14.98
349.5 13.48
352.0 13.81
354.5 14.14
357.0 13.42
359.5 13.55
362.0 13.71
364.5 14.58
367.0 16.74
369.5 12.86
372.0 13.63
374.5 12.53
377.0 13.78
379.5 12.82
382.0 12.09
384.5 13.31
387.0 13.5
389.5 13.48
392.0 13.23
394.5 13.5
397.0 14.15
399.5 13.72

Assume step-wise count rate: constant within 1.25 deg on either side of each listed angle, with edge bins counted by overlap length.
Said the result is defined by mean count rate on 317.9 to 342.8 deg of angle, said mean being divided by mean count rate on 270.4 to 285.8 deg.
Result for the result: 2.04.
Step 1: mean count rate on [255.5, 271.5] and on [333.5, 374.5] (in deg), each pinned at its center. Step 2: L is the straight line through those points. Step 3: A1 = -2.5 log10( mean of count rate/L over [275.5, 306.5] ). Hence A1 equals 0.386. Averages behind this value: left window 11.4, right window 14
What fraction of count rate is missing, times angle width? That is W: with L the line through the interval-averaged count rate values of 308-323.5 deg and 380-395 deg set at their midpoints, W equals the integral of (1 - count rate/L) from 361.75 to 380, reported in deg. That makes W -1.19 deg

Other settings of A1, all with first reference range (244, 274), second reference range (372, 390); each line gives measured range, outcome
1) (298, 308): 0.01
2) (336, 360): -0.10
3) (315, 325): -0.04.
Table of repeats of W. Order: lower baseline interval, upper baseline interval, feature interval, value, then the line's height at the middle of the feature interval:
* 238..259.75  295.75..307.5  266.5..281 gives 5.65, 12.4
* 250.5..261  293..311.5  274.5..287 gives 6.44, 12.3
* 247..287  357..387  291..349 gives -4.62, 11.7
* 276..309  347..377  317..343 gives -3.45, 11.6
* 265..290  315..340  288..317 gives -2.96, 10.1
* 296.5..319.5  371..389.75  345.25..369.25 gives -2.60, 12.8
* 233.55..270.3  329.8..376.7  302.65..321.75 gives 1.01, 13.3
